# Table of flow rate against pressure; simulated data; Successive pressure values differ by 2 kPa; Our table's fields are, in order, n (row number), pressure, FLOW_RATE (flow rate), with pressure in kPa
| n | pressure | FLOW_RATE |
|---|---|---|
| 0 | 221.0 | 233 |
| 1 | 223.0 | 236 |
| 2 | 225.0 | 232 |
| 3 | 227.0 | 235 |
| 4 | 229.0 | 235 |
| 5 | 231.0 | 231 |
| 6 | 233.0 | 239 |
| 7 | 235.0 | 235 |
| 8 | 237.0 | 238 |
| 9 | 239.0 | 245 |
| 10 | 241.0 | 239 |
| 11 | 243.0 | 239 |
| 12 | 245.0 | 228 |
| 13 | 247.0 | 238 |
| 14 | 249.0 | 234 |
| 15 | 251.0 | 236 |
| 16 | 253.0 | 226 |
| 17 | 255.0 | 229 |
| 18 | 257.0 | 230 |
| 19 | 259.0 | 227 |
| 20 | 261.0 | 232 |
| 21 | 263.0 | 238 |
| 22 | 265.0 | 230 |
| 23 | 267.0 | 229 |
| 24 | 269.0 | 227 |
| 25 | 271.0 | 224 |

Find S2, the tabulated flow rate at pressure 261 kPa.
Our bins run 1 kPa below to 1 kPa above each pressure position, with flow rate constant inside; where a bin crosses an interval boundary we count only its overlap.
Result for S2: 232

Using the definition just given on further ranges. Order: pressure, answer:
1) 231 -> 231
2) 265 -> 230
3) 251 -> 236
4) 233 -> 239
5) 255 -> 229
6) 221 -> 233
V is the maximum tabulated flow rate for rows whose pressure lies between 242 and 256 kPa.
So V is 239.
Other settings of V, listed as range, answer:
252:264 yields 238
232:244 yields 245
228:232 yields 235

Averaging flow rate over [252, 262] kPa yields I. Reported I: 229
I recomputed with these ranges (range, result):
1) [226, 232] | 234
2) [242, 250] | 235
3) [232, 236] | 237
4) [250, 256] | 230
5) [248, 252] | 235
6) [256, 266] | 231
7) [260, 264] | 235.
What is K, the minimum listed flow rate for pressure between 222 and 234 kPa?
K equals 231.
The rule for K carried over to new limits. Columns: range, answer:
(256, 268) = 227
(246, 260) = 226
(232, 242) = 235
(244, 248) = 228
